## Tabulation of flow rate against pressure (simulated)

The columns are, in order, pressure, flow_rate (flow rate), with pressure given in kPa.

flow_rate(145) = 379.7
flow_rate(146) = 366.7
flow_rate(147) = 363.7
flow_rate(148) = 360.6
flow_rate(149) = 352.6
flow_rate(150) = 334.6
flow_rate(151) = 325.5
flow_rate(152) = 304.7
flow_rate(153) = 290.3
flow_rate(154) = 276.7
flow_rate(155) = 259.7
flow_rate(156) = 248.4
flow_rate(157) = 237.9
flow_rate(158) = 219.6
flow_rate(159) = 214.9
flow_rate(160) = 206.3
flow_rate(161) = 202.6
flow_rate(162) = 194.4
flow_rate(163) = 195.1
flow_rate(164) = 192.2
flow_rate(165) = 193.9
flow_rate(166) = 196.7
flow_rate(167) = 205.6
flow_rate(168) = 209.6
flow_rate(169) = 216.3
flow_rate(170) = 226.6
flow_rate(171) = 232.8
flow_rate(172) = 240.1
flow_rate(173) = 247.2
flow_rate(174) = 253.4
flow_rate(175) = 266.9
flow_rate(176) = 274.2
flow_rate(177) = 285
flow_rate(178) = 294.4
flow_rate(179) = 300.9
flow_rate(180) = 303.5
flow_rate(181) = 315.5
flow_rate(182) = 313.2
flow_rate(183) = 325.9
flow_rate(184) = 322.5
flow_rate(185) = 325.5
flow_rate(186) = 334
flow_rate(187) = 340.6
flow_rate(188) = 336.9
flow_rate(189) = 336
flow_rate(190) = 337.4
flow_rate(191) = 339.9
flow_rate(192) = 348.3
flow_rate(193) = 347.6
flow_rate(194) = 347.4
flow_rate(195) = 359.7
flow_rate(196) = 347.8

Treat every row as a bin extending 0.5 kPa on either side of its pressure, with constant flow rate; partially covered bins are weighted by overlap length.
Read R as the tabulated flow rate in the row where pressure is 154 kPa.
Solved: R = 276.7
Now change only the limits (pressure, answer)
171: 232.8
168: 209.6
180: 303.5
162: 194.4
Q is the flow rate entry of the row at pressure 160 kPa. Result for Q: 206.3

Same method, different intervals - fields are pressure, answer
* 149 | 352.6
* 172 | 240.1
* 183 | 325.9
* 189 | 336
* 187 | 340.6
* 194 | 347.4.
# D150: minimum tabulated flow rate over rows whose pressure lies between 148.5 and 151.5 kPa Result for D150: 325.5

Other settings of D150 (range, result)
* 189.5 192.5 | 337.4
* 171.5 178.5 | 240.1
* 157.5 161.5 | 202.6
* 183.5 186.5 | 322.5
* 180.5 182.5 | 313.2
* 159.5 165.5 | 192.2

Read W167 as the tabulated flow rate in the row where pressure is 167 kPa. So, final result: 205.6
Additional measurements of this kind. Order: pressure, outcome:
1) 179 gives 300.9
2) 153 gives 290.3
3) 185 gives 325.5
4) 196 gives 347.8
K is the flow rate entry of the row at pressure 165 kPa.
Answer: 193.9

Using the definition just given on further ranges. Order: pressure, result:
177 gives 285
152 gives 304.7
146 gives 366.7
